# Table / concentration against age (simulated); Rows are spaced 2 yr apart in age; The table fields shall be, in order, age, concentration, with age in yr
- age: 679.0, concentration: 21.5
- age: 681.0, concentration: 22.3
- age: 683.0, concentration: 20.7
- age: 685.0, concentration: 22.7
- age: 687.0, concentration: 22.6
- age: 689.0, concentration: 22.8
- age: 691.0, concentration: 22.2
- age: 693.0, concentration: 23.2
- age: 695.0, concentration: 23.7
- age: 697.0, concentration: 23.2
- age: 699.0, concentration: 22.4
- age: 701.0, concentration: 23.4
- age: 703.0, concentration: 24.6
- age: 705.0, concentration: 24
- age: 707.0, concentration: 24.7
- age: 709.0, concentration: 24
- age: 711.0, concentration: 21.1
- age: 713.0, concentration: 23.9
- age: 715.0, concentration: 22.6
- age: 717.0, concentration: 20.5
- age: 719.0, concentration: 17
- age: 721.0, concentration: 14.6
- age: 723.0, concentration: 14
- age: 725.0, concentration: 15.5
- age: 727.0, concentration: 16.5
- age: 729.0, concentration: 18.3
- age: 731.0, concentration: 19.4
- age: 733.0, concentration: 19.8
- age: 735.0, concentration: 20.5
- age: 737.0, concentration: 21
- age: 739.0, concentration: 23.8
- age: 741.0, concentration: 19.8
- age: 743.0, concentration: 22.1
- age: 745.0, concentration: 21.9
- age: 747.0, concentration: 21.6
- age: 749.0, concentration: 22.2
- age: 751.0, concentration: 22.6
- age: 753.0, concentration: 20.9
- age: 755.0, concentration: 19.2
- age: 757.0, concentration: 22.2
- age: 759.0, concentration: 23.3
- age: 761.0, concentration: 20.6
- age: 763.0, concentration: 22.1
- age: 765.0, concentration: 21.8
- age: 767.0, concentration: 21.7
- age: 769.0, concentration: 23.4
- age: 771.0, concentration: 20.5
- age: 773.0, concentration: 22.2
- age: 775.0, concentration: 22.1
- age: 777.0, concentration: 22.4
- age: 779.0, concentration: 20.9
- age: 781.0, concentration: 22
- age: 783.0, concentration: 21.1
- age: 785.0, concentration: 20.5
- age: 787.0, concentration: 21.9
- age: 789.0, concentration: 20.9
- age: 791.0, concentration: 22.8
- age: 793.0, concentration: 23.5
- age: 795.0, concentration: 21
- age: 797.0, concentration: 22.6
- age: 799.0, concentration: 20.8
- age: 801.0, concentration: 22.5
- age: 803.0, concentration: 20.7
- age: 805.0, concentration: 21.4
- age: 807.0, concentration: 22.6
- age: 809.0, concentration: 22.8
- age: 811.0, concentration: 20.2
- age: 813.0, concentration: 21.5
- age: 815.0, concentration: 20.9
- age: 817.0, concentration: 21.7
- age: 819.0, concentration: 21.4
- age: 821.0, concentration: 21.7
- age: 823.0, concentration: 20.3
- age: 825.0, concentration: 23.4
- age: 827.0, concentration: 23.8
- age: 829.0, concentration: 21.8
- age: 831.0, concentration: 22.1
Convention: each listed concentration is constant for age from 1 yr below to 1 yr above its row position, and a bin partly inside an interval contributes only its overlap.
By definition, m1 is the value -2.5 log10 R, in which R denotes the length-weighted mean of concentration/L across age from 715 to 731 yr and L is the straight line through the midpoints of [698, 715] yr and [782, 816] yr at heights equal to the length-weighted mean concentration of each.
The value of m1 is 0.323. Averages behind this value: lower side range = 23.5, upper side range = 21.6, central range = 17.2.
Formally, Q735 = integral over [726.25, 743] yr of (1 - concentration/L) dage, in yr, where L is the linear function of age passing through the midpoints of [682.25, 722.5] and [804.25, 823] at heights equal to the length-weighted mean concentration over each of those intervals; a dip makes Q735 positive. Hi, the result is 1.4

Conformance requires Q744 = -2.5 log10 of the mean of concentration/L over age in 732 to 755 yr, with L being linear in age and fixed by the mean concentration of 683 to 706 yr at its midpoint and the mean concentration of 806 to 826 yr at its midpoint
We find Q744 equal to 0.06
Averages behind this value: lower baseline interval 23.1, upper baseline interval 21.7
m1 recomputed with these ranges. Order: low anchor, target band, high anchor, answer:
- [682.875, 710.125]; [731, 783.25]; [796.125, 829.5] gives 0.04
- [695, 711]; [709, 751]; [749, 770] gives 0.14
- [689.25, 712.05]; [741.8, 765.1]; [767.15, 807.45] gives 0.03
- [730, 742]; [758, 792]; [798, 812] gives -0.03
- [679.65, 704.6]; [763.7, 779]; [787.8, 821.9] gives 0.00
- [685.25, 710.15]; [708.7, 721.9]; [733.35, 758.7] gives 0.12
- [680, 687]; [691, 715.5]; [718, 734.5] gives -0.19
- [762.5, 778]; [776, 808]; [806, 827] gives 0.01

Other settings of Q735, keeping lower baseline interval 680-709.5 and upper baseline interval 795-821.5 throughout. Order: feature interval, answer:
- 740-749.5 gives 0.40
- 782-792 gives 0.19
